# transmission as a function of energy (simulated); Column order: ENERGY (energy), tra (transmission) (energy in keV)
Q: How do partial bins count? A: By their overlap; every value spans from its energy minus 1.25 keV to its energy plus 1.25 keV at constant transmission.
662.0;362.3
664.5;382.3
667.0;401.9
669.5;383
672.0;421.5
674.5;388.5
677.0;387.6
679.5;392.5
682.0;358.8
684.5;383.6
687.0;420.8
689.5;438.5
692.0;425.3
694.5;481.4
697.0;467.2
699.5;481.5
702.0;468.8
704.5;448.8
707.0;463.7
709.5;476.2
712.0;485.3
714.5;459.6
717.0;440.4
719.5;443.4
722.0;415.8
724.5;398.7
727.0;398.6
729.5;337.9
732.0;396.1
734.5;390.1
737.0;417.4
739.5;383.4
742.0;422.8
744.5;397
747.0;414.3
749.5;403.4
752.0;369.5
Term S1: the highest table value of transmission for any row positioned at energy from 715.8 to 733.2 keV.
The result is 443.4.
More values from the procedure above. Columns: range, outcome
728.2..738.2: 417.4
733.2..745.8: 422.8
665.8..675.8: 421.5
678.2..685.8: 392.5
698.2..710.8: 481.5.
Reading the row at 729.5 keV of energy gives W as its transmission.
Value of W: 337.9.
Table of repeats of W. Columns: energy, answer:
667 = 401.9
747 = 414.3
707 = 463.7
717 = 440.4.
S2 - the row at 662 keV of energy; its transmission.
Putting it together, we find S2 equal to 362.3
